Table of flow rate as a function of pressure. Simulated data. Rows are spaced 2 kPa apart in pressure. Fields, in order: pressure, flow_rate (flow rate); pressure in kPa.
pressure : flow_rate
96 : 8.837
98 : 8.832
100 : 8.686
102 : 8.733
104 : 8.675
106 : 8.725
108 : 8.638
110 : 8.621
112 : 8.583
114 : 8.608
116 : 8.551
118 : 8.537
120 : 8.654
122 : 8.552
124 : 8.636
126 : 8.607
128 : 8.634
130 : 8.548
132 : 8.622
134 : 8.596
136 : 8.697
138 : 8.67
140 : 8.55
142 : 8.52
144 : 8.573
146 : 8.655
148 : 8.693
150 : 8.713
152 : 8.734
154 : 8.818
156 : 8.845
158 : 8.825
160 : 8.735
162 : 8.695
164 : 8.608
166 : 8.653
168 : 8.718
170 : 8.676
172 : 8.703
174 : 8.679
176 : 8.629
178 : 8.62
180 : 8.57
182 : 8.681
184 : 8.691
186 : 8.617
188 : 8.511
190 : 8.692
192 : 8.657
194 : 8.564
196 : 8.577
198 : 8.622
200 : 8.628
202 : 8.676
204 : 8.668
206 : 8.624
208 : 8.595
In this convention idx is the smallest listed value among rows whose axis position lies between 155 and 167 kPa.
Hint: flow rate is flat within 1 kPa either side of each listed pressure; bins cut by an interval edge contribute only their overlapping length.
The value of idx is 8.608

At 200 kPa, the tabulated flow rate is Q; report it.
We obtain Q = 8.628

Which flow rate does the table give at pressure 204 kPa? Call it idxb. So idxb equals 8.668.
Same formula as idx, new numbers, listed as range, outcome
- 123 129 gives 8.607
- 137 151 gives 8.52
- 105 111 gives 8.621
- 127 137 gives 8.548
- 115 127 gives 8.537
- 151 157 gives 8.734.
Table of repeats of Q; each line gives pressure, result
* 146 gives 8.655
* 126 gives 8.607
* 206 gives 8.624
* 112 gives 8.583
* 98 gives 8.832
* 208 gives 8.595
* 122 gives 8.552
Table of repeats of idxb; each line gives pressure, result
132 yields 8.622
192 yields 8.657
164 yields 8.608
